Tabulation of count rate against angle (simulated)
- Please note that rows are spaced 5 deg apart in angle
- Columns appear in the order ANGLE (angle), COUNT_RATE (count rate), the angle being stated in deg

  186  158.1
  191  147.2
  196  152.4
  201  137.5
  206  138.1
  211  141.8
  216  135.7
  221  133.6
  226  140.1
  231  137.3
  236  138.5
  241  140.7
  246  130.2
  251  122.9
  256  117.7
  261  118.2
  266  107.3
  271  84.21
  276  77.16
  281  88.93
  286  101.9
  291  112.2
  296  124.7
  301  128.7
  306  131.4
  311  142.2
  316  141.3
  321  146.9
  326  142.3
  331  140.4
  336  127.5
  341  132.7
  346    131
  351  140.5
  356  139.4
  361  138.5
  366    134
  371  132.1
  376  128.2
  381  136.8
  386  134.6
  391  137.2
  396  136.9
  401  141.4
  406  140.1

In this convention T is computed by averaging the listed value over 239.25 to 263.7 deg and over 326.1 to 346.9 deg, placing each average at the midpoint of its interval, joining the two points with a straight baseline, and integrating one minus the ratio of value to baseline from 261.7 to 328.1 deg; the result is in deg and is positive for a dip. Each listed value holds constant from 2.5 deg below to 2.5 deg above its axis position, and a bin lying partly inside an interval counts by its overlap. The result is 6.4 deg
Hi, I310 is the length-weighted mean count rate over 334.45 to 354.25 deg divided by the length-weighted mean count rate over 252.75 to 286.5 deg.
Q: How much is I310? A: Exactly 1.34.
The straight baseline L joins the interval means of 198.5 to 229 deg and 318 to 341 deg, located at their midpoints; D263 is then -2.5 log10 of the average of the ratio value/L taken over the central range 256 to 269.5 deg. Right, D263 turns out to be 0.23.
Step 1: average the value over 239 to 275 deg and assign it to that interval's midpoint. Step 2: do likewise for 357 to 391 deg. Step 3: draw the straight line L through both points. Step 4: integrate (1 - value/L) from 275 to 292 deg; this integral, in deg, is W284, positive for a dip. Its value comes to 3.50 deg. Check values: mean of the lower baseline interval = 115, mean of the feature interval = 95.1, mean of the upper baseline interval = 135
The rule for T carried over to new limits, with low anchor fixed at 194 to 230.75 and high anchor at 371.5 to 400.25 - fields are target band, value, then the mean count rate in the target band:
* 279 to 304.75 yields 4.6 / 113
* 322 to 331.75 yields -0.4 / 142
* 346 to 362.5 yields -0.3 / 138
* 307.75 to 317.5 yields -0.3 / 141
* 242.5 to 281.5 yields 8.7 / 108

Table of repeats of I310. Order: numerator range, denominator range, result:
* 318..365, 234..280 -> 1.21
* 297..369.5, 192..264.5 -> 1.02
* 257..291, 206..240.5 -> 0.71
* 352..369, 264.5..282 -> 1.55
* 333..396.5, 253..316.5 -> 1.19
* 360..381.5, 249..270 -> 1.17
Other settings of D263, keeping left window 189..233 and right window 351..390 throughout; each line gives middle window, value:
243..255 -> 0.108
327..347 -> 0.021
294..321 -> 0.018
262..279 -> 0.443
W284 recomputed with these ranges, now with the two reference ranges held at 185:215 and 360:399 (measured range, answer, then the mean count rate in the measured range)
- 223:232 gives 0.29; 139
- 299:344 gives 0.29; 137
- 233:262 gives 2.74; 129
